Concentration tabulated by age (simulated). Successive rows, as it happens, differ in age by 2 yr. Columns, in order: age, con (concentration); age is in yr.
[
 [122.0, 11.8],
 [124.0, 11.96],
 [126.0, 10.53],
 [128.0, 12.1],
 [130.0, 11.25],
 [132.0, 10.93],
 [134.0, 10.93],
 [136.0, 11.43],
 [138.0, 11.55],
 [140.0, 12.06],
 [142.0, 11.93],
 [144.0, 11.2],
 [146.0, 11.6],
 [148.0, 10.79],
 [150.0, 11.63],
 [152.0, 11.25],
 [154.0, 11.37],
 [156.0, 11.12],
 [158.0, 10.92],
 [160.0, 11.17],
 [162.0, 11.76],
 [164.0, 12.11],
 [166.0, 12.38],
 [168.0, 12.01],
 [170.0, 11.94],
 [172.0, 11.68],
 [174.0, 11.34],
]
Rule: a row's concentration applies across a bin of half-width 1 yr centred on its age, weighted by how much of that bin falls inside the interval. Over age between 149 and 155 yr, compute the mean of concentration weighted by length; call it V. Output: 11.4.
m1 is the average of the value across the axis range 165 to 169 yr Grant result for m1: 12.2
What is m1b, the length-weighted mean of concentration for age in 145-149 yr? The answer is 11.2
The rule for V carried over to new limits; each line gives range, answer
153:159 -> 11.1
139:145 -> 11.7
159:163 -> 11.5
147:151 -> 11.2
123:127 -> 11.2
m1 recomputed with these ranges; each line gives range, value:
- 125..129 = 11.3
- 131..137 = 11.1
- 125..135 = 11.1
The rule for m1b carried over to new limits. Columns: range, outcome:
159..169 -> 11.9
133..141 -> 11.5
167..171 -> 12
